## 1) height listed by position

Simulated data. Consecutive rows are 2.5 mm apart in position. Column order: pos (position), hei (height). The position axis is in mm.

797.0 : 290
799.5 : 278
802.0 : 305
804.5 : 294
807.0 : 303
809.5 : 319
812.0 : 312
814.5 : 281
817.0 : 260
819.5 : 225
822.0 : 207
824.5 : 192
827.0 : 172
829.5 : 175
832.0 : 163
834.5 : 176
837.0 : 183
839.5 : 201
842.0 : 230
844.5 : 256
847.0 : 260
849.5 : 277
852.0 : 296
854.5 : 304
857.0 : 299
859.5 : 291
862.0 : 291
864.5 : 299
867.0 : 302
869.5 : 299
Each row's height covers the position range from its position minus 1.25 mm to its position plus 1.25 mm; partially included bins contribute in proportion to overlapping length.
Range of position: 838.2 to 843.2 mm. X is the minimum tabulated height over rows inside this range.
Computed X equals 201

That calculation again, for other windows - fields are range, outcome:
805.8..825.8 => 192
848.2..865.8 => 277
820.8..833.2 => 163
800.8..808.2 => 294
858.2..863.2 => 291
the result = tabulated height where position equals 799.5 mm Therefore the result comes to 278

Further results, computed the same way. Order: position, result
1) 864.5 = 299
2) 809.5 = 319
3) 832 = 163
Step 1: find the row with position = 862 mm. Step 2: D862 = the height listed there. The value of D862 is 291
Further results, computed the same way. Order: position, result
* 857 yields 299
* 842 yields 230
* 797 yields 290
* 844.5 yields 256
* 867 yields 302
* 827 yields 172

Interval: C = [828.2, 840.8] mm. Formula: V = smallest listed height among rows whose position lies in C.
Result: 163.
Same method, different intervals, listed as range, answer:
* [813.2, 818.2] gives 260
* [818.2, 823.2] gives 207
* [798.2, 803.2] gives 278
